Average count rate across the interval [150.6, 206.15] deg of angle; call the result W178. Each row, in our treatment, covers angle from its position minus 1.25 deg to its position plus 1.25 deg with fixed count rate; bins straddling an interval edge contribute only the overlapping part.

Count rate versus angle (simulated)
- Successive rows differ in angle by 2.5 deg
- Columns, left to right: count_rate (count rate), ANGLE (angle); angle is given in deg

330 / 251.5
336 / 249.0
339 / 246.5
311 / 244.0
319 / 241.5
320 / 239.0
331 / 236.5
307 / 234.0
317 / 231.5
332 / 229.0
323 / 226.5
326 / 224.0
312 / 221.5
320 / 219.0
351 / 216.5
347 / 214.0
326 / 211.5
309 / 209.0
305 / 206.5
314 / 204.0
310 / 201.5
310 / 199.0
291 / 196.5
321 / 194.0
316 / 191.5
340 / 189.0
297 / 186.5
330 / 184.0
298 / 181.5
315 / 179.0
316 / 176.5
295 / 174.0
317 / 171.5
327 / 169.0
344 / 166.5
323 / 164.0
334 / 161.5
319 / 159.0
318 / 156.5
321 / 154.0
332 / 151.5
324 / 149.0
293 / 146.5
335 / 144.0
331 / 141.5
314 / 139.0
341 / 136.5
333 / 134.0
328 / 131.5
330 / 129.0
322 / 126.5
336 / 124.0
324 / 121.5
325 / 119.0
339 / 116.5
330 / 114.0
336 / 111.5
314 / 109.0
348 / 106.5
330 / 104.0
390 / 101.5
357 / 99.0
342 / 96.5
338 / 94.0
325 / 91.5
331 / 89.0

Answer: 317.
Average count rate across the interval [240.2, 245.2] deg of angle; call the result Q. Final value 315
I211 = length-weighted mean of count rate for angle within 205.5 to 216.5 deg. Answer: 325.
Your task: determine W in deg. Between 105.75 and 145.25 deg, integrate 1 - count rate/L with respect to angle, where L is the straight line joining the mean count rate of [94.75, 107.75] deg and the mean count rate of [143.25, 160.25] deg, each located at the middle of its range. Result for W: 0.78 deg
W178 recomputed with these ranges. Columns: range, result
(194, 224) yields 318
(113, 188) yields 323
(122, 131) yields 329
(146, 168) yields 324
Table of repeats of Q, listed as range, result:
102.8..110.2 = 331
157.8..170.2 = 329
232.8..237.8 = 319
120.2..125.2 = 330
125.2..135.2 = 328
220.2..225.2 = 319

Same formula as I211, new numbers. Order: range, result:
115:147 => 328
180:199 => 313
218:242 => 321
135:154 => 324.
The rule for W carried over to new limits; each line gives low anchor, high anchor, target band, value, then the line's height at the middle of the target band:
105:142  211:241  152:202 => 1.6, 328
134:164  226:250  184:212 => 0.9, 324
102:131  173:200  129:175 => -0.3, 322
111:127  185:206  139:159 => 0.1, 323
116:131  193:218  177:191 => 0.2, 321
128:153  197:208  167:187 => 0.1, 316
